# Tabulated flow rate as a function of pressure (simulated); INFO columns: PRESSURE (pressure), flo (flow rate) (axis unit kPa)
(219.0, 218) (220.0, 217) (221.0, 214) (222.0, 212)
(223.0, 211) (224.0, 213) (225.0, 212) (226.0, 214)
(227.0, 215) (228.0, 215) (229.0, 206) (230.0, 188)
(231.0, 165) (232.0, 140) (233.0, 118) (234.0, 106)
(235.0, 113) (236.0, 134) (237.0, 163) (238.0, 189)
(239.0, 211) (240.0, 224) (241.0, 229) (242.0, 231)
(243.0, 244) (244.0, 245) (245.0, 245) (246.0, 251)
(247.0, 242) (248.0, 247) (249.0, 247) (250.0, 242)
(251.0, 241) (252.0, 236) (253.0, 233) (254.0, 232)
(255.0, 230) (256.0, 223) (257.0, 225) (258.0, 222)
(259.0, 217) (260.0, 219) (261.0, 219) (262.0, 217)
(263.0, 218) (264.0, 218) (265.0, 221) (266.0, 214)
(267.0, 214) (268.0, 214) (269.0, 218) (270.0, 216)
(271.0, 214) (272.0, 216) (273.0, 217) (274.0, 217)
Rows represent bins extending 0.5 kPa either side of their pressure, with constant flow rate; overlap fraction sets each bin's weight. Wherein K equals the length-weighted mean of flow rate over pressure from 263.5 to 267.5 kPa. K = 217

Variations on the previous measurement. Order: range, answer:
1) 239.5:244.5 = 235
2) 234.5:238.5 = 150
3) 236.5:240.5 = 197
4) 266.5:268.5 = 214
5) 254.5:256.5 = 226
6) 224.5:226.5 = 213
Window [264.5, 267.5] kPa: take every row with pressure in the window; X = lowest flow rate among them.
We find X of 214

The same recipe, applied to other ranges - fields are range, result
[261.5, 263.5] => 217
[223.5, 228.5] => 212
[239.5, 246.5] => 224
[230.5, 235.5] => 106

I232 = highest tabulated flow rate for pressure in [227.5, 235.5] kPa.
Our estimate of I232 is 215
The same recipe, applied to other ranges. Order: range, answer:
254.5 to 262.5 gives 230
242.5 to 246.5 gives 251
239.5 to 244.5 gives 245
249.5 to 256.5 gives 242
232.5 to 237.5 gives 163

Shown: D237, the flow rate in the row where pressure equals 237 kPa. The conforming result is 163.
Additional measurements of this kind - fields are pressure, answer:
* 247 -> 242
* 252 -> 236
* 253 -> 233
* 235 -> 113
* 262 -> 217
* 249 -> 247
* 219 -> 218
